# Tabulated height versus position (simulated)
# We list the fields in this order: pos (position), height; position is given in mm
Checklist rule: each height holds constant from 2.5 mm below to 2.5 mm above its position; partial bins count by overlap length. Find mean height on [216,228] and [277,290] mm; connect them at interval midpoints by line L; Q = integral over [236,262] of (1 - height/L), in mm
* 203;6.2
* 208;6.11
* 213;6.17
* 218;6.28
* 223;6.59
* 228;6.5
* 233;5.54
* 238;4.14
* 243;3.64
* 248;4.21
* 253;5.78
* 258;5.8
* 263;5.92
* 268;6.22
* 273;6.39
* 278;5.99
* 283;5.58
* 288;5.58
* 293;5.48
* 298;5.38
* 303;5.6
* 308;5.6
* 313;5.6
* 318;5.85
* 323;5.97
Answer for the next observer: 5.57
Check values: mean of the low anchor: 6.46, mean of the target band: 4.79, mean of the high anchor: 5.69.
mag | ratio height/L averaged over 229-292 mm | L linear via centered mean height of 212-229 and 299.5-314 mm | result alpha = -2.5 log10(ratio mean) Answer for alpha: 0.109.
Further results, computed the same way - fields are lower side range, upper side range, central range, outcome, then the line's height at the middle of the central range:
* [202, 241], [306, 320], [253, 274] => -0.04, 5.8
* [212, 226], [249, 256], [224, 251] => 0.20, 5.86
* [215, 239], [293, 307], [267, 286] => -0.07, 5.64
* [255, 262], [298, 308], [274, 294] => -0.01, 5.66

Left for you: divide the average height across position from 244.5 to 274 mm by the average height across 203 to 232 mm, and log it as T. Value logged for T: 0.89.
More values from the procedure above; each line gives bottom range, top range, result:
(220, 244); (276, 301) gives 1.03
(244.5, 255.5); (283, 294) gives 1.14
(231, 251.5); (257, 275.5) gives 1.38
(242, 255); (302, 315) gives 1.22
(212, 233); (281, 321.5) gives 0.89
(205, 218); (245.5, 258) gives 0.84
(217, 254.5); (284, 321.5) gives 1.06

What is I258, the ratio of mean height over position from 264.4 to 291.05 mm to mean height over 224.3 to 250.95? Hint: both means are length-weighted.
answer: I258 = 1.21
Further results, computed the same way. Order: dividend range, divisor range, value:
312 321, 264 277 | 0.93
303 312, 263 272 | 0.91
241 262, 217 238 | 0.83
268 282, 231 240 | 1.27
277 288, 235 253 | 1.33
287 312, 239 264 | 1.11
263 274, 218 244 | 1.13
